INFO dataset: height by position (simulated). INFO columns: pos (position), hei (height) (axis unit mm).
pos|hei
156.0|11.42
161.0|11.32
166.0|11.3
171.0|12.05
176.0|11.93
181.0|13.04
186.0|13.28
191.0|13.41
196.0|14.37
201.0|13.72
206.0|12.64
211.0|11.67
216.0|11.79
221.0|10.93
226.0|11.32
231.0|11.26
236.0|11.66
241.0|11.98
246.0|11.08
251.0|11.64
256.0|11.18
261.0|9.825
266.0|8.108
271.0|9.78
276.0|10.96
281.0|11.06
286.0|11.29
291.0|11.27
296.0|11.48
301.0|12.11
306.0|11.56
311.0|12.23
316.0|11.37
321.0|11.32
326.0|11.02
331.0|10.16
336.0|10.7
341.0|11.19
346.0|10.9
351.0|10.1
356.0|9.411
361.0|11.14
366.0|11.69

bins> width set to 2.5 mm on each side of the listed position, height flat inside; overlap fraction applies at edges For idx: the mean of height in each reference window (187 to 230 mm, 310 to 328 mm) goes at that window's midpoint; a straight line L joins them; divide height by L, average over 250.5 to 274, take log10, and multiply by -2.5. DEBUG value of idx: 0.20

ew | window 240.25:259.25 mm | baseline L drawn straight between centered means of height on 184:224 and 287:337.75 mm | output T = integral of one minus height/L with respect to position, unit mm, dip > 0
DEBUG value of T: 1.2 mm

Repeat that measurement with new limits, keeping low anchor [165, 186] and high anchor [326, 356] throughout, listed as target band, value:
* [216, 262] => 1.30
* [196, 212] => -1.40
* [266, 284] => 1.54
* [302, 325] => -1.65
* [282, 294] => -0.17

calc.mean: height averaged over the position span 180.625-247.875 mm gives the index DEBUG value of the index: 12.3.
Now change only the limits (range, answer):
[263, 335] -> 11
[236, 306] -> 11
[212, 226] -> 11.4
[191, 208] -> 13.6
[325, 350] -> 10.7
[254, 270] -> 9.67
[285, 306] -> 11.6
